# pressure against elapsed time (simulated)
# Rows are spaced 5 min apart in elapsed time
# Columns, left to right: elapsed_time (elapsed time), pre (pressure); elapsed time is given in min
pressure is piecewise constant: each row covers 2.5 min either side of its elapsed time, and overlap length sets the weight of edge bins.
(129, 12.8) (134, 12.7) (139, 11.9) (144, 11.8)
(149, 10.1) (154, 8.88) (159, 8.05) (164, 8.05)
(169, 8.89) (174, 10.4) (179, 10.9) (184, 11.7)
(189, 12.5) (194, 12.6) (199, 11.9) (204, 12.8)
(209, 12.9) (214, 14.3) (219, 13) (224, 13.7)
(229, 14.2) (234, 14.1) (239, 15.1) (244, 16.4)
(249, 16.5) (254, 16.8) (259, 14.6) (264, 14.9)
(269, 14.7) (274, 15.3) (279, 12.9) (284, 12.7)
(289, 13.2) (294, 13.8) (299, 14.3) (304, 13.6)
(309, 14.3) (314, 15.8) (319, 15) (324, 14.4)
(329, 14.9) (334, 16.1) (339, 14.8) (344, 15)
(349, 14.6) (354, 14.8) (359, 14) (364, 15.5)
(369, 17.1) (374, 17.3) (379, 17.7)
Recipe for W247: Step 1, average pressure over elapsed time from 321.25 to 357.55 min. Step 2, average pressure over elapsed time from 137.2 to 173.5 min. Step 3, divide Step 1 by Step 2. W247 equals 1.5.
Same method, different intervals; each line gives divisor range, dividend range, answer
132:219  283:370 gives 1.30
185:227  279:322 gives 1.08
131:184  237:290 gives 1.45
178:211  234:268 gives 1.27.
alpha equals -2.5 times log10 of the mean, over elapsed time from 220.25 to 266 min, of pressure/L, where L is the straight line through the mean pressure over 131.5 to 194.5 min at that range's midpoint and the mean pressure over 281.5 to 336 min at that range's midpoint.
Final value -0.190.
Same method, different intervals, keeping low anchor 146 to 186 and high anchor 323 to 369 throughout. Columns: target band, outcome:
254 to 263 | -0.23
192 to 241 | -0.20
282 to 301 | -0.01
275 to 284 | -0.02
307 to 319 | -0.08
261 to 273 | -0.17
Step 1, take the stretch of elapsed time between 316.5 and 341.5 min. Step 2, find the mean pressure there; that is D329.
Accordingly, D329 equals 15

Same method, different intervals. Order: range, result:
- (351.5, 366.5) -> 14.8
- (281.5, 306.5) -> 13.5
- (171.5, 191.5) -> 11.4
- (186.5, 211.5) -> 12.5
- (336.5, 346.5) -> 14.9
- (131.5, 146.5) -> 12.1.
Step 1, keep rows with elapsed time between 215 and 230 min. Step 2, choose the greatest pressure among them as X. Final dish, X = 14.2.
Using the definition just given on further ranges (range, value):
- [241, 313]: 16.8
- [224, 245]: 16.4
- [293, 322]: 15.8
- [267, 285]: 15.3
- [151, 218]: 14.3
